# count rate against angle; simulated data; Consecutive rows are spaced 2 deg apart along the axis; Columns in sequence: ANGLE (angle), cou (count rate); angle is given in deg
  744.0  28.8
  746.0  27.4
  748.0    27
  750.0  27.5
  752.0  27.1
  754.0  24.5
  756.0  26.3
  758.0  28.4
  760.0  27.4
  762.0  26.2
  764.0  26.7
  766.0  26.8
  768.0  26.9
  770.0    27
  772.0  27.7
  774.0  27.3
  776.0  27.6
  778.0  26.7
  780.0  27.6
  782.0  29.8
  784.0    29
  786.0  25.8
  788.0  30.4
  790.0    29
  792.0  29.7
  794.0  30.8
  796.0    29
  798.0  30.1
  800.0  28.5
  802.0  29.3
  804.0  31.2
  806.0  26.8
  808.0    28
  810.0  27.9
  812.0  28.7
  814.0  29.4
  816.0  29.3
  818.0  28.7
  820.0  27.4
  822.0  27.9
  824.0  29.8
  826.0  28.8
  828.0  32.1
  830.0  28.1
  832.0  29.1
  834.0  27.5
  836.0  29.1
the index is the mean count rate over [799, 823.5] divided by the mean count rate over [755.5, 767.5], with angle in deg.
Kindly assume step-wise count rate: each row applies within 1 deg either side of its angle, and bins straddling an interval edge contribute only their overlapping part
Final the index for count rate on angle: 1.06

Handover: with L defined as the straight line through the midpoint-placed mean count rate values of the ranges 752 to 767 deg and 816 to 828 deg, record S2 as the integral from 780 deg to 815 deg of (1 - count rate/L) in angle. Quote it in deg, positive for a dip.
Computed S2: -1.2 deg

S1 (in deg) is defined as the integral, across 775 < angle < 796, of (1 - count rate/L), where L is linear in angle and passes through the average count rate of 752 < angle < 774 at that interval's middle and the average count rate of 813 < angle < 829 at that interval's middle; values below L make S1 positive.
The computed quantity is -0.7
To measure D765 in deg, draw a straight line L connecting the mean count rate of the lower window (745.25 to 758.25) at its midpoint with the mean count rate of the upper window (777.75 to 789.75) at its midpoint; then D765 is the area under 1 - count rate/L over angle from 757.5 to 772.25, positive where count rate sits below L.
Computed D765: 0.2 deg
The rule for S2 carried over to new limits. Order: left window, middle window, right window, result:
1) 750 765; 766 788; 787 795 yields 0.7 deg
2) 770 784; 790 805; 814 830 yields -0.7 deg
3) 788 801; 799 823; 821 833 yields 0.7 deg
